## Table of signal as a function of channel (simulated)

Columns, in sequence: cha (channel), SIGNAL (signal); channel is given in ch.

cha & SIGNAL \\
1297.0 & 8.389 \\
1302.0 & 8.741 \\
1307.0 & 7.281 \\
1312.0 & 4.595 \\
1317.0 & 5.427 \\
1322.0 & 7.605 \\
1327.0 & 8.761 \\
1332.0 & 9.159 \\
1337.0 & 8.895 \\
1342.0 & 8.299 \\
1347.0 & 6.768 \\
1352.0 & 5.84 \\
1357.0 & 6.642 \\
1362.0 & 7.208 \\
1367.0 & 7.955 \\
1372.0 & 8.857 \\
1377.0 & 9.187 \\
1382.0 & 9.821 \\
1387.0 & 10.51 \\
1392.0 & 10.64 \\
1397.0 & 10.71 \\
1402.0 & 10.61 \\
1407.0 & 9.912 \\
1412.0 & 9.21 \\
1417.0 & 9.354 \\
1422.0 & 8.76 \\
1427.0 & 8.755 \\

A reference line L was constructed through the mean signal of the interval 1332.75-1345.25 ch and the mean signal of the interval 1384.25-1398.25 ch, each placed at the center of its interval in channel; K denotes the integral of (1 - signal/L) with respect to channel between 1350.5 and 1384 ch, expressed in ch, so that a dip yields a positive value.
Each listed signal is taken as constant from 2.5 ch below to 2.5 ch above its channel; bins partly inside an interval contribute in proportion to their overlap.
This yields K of 6.0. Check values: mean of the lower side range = 8.57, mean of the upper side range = 10.6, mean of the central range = 7.96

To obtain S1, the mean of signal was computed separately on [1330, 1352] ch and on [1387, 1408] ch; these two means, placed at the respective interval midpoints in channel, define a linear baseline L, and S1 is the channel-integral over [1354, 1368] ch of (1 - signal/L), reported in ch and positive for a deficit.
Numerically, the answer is 2.8 ch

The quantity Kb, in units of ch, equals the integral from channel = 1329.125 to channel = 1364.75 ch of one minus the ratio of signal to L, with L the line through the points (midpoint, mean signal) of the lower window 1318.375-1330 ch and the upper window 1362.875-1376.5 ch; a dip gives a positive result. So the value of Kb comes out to 2.6 ch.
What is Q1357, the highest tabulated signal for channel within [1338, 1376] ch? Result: 8.857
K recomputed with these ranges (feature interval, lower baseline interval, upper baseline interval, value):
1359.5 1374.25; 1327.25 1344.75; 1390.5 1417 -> 2.19 ch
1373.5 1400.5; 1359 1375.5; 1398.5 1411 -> -2.88 ch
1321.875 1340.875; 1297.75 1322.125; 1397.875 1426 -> -3.48 ch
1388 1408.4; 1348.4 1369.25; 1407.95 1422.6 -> -4.76 ch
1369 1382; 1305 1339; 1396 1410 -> 0.28 ch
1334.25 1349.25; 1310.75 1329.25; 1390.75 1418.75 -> -0.96 ch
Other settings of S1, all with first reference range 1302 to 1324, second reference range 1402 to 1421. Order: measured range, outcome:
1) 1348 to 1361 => 2.3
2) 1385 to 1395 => -1.9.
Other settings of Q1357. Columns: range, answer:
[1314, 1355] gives 9.159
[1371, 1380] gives 9.187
